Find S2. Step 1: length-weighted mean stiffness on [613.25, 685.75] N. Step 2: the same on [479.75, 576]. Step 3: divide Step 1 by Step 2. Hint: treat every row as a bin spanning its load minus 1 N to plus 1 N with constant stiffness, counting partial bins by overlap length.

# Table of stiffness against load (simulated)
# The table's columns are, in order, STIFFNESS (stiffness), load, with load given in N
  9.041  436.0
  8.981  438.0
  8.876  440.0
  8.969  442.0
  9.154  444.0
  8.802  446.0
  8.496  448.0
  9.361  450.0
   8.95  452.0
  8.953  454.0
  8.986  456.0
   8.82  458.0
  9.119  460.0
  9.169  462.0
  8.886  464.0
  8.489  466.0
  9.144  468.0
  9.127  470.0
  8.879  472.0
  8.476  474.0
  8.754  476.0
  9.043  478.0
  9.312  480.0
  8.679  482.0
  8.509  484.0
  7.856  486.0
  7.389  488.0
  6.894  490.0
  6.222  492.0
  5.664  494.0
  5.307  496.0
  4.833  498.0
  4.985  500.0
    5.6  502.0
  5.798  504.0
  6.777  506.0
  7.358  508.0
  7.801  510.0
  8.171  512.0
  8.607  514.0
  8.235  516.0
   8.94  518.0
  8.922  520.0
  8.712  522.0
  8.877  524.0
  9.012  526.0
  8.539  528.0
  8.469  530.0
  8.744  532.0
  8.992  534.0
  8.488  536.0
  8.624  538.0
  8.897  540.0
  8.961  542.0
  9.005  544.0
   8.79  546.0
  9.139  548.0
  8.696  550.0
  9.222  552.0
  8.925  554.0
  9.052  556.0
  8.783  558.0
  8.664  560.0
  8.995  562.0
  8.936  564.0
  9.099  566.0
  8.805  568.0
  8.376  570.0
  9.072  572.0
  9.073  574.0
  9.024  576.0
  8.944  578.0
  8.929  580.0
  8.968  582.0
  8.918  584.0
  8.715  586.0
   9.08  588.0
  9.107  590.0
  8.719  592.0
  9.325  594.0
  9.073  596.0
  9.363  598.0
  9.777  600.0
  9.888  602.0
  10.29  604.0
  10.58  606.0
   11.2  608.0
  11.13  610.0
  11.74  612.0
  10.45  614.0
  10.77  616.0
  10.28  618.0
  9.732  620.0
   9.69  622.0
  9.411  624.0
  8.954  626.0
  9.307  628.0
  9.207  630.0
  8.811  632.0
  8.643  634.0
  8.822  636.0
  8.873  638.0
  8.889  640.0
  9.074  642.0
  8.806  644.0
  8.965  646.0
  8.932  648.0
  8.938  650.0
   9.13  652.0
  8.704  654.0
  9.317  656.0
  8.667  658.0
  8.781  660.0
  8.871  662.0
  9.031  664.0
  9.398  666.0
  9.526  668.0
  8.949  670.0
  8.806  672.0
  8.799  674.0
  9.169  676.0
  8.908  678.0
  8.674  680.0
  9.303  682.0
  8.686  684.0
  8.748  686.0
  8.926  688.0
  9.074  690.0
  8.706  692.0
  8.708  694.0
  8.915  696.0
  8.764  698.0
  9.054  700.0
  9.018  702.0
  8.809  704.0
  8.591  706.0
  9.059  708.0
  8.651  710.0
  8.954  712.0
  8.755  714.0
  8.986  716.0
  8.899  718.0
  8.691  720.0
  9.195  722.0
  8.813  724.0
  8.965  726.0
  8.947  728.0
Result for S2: 1.1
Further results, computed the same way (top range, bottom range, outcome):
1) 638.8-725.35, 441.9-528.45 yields 1.10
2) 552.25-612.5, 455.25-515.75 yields 1.20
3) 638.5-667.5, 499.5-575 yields 1.06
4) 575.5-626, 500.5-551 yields 1.17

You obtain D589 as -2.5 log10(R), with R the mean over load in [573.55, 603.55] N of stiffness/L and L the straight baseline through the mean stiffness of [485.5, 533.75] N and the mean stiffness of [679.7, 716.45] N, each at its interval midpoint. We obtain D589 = -0.14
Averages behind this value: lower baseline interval 7.42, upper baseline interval 8.86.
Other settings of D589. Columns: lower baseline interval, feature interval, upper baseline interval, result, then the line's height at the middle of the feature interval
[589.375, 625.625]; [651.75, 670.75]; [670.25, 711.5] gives 0.029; 9.28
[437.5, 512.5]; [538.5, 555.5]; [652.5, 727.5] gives -0.080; 8.31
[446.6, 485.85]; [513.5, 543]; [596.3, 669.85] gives 0.045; 9.11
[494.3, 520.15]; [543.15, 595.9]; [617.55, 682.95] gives -0.141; 7.86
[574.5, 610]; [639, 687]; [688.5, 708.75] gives 0.012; 9.06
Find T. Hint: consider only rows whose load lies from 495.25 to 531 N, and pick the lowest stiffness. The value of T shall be 4.833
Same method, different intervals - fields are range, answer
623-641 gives 8.643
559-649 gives 8.376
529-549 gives 8.469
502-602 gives 5.6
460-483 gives 8.476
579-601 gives 8.715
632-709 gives 8.591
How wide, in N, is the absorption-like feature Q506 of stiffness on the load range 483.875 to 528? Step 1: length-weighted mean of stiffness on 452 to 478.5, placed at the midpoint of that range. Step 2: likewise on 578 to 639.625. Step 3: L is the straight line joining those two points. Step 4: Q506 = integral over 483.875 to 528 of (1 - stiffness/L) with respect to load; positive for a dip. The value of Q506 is 8.8 N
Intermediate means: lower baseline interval 8.91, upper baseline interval 9.57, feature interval 7.3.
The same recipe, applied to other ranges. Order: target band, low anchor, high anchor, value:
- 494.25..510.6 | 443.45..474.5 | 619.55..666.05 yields 5.40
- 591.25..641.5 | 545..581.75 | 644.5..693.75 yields -4.38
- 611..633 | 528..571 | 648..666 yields -2.31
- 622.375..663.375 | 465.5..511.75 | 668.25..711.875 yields -2.04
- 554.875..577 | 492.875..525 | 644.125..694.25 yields -3.13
